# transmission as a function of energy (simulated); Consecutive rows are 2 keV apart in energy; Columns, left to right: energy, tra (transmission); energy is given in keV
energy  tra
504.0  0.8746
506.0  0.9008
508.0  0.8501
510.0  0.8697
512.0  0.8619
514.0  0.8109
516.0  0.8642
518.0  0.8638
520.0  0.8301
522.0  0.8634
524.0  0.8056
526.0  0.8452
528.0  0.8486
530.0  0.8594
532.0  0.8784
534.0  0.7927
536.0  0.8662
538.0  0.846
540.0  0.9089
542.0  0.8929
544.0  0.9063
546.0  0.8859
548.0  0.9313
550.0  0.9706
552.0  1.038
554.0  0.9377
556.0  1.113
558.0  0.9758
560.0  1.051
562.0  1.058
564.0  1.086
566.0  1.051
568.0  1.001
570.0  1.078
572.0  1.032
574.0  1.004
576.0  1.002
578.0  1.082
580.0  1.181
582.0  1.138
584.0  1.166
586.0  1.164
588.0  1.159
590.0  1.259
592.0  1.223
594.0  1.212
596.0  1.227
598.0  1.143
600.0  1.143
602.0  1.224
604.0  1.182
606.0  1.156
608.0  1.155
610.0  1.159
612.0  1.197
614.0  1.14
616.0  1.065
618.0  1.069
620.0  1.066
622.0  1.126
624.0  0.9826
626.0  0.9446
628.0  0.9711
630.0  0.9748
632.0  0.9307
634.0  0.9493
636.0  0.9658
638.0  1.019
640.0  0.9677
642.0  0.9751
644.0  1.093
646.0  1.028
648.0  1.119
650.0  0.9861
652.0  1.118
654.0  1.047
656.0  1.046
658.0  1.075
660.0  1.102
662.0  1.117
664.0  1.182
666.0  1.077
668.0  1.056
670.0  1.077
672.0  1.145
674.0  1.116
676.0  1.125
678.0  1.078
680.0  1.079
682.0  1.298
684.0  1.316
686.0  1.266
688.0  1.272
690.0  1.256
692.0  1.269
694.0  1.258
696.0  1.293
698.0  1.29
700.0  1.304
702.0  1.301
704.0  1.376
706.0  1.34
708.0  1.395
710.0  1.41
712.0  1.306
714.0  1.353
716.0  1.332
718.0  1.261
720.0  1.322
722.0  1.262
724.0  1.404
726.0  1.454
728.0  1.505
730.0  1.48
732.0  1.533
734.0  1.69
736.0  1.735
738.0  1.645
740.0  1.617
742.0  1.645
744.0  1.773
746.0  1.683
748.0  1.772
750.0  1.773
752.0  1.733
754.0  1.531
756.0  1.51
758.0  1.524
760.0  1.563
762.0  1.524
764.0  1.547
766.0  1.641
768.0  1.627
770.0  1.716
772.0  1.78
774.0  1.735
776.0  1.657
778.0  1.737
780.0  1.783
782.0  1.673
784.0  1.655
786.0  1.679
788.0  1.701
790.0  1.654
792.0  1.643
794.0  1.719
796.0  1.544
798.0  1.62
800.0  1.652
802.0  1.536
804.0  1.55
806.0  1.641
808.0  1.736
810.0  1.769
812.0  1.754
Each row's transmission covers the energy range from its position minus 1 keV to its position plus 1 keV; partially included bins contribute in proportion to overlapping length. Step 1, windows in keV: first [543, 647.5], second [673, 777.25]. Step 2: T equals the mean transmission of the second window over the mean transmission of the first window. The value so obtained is 1.4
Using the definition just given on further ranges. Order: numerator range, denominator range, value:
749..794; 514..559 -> 1.85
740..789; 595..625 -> 1.47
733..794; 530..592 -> 1.64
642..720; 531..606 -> 1.14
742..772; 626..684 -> 1.54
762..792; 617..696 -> 1.53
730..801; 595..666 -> 1.54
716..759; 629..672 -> 1.49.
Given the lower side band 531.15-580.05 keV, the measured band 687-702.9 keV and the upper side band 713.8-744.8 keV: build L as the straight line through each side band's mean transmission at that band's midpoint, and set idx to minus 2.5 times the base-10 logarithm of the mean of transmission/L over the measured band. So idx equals 0.10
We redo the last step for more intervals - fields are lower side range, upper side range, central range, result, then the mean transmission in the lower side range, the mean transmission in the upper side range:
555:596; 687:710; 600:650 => 0.12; 1.1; 1.31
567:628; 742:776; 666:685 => 0.21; 1.12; 1.65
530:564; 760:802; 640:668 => 0.19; 0.943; 1.66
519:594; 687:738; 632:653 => 0.19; 0.996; 1.38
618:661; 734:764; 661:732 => 0.06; 1.02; 1.64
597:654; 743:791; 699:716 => 0.05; 1.07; 1.67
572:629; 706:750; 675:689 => 0.14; 1.12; 1.51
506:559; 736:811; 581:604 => -0.10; 0.889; 1.66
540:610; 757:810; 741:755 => -0.10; 1.08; 1.65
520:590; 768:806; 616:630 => 0.16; 0.985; 1.67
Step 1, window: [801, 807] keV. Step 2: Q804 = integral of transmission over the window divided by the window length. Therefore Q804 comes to 1.58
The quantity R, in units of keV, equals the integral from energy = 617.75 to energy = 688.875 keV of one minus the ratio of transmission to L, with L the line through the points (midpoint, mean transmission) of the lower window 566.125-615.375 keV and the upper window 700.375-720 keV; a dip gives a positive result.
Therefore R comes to 9.7 keV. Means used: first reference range 1.14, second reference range 1.34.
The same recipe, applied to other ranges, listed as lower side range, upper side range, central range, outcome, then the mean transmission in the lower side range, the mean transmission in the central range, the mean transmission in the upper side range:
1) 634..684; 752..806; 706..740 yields -1.62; 1.08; 1.45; 1.64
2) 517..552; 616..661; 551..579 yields -3.57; 0.875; 1.04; 1.03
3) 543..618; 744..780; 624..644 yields 4.55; 1.09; 0.974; 1.66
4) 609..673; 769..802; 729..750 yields -2.57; 1.06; 1.66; 1.68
